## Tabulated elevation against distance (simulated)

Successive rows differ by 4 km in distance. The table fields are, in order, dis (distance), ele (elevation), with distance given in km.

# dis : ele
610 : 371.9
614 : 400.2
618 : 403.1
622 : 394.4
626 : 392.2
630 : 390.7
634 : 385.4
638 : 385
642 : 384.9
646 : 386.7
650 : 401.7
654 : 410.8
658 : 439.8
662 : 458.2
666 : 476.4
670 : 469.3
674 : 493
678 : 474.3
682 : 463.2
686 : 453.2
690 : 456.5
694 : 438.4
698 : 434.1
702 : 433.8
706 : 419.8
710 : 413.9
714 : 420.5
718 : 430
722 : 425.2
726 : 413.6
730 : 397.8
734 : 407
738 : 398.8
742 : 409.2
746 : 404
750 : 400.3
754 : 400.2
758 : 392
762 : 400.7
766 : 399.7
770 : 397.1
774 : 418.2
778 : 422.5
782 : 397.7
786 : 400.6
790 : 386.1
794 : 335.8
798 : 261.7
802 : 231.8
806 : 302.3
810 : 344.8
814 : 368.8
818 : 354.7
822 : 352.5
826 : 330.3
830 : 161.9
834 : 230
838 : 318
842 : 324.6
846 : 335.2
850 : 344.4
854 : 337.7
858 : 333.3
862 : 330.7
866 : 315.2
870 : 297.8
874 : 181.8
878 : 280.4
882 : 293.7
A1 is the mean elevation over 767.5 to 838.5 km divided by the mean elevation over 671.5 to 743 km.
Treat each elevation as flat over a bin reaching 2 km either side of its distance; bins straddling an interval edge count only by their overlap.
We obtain 0.77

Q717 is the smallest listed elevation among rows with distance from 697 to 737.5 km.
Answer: 397.8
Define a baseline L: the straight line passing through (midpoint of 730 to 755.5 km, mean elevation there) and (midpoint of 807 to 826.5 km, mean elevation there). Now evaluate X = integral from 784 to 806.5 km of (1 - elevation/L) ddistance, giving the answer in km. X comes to 2.7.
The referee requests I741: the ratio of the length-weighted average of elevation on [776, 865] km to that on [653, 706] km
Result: 0.72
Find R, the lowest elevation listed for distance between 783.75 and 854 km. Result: 161.9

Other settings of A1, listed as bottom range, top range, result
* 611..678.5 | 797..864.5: 0.74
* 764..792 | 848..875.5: 0.76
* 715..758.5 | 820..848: 0.72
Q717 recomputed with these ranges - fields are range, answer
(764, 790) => 386.1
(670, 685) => 463.2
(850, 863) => 330.7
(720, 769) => 392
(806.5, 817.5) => 344.8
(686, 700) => 434.1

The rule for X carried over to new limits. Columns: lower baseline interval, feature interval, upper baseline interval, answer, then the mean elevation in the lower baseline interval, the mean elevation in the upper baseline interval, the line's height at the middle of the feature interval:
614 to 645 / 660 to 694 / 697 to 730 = -4.8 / 391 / 422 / 409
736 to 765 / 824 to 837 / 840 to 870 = 3.7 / 401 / 329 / 346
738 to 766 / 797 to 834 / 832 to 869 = 5.3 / 401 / 318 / 348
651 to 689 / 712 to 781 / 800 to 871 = -3.2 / 458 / 312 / 391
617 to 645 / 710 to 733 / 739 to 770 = -1.1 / 390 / 401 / 398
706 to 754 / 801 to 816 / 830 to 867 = 1.2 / 411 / 310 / 344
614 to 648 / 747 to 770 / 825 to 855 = -4.6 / 391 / 295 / 333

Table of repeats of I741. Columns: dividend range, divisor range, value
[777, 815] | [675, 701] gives 0.75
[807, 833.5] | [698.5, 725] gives 0.74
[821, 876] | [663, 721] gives 0.67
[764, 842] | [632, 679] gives 0.79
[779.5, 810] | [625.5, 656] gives 0.85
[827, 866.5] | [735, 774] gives 0.76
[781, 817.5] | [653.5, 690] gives 0.73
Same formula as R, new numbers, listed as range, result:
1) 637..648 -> 384.9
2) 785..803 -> 231.8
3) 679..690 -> 453.2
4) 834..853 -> 230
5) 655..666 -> 439.8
